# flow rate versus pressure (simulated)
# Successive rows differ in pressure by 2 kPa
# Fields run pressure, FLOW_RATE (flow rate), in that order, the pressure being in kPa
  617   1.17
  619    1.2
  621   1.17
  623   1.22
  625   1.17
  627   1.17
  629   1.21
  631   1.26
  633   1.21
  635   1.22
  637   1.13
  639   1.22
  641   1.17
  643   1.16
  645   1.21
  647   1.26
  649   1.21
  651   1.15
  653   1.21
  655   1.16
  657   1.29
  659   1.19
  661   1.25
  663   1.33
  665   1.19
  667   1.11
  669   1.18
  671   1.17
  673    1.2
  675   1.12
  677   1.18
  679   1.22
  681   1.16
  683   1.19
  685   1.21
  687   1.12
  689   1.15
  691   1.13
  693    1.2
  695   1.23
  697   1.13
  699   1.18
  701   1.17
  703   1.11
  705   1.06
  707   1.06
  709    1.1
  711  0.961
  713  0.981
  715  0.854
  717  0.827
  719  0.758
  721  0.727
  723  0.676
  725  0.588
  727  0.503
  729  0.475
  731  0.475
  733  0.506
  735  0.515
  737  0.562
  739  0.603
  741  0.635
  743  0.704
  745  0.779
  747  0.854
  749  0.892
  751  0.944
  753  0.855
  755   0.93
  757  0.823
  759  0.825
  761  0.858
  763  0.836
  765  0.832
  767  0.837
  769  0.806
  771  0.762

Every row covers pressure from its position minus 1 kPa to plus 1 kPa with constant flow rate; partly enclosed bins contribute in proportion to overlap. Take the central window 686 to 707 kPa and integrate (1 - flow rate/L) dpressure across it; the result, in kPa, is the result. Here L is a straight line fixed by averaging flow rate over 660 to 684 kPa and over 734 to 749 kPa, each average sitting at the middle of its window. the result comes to -2.8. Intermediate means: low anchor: 1.19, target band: 1.14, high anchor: 0.68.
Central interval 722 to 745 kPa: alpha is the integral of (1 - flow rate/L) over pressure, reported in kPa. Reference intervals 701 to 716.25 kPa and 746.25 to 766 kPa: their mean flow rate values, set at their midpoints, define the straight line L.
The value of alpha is 8.9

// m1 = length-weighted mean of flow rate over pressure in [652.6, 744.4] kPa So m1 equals 0.984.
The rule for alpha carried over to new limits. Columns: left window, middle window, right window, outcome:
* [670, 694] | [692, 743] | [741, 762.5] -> 9.2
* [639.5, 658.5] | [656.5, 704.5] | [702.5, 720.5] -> -4.6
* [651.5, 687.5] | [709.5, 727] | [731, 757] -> 2.0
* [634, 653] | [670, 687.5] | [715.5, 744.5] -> -4.0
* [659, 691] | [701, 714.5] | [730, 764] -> -0.9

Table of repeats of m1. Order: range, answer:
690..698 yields 1.17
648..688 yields 1.19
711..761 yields 0.728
